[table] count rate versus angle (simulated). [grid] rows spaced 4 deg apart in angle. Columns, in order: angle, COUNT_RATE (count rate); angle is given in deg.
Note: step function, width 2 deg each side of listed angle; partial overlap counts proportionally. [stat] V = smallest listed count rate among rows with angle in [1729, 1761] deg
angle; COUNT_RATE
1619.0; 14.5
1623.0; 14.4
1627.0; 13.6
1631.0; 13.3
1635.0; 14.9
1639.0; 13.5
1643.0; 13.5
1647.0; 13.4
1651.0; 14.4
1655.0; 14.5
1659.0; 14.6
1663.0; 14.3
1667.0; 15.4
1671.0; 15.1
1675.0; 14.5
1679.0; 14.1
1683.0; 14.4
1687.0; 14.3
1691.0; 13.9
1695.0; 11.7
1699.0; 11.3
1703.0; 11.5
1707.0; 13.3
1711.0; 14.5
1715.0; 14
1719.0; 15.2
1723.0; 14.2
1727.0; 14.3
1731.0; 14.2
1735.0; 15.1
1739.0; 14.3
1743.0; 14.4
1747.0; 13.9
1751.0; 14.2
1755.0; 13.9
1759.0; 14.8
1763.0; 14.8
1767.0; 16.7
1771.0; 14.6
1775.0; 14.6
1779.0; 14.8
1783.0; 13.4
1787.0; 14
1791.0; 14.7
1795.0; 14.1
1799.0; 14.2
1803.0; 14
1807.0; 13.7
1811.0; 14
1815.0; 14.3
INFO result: 13.9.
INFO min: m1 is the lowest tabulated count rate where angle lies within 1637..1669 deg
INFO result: 13.4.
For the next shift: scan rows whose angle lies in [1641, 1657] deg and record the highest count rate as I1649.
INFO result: 14.5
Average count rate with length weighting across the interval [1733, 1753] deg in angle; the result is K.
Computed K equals 14.4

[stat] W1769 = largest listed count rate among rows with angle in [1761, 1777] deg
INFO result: 16.7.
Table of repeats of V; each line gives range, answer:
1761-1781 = 14.6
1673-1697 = 11.7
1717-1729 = 14.2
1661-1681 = 14.1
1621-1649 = 13.3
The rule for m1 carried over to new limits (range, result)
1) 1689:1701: 11.3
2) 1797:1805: 14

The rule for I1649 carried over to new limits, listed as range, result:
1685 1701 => 14.3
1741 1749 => 14.4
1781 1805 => 14.7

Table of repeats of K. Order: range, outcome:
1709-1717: 14.2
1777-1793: 14.2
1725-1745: 14.5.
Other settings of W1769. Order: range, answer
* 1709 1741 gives 15.2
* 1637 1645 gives 13.5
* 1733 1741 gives 15.1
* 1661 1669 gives 15.4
